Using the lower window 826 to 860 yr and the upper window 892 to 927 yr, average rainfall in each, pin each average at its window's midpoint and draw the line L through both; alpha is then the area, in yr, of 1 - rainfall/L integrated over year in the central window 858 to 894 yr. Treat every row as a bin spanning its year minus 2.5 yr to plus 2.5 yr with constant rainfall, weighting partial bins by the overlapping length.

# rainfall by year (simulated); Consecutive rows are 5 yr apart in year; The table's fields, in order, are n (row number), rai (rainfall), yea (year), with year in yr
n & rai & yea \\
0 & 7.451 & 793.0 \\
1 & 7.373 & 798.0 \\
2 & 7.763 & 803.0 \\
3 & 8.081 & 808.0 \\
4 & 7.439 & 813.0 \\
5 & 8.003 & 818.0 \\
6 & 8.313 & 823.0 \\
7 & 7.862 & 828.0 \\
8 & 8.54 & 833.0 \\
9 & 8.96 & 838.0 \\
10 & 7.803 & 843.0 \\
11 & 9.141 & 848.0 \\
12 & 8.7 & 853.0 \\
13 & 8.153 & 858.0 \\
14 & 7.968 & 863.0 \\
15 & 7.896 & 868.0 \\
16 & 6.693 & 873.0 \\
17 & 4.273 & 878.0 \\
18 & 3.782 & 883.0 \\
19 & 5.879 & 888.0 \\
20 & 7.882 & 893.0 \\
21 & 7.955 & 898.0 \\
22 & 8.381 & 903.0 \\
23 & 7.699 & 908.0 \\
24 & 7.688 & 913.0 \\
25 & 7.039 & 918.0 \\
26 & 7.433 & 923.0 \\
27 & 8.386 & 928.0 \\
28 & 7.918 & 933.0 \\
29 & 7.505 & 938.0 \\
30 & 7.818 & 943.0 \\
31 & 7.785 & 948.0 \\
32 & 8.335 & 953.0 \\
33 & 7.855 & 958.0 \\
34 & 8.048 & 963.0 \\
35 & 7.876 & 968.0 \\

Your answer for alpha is 7.6 yr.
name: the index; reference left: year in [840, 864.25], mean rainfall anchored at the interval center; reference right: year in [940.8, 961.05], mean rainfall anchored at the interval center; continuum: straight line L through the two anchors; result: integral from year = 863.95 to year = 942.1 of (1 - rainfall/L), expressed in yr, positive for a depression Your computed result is 9.84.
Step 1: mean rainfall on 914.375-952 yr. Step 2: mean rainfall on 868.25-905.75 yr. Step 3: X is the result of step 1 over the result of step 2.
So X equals 1.19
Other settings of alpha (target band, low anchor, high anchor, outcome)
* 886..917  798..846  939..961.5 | 1.53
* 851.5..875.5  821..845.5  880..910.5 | -0.72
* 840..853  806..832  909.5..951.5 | -1.03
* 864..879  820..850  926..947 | 2.87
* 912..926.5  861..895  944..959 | -0.36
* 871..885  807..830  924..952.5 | 5.34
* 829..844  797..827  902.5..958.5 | -1.14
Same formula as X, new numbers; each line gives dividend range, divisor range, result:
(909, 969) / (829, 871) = 0.93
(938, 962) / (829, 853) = 0.92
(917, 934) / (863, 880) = 1.17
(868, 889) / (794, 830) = 0.69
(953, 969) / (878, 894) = 1.48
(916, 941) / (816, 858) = 0.91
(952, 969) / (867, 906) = 1.22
